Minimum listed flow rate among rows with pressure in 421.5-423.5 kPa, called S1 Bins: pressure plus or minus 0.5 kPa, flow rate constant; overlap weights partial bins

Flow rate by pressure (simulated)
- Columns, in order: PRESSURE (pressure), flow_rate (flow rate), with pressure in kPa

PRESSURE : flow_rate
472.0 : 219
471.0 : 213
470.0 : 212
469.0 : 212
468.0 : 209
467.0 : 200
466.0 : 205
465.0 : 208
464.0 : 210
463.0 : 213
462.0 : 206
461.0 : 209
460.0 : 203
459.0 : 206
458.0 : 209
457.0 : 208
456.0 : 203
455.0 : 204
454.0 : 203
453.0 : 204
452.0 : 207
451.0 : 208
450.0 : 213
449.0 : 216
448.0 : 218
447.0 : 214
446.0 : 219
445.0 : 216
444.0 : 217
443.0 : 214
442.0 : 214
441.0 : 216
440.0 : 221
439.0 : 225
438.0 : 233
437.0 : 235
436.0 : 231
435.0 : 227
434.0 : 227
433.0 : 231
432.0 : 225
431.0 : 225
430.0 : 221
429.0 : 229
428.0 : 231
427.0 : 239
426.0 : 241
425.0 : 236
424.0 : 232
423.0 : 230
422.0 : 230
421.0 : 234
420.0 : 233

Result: 230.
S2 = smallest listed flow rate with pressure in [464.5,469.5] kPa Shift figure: 200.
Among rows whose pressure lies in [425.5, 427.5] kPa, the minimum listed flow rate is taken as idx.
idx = 239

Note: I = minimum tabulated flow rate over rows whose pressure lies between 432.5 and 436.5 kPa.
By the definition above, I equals 227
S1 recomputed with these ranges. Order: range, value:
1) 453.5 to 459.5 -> 203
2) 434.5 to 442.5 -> 214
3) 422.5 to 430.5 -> 221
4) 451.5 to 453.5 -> 204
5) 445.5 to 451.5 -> 208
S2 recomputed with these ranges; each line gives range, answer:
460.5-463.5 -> 206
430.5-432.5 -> 225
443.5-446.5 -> 216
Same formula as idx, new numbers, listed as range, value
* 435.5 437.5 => 231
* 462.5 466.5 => 205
